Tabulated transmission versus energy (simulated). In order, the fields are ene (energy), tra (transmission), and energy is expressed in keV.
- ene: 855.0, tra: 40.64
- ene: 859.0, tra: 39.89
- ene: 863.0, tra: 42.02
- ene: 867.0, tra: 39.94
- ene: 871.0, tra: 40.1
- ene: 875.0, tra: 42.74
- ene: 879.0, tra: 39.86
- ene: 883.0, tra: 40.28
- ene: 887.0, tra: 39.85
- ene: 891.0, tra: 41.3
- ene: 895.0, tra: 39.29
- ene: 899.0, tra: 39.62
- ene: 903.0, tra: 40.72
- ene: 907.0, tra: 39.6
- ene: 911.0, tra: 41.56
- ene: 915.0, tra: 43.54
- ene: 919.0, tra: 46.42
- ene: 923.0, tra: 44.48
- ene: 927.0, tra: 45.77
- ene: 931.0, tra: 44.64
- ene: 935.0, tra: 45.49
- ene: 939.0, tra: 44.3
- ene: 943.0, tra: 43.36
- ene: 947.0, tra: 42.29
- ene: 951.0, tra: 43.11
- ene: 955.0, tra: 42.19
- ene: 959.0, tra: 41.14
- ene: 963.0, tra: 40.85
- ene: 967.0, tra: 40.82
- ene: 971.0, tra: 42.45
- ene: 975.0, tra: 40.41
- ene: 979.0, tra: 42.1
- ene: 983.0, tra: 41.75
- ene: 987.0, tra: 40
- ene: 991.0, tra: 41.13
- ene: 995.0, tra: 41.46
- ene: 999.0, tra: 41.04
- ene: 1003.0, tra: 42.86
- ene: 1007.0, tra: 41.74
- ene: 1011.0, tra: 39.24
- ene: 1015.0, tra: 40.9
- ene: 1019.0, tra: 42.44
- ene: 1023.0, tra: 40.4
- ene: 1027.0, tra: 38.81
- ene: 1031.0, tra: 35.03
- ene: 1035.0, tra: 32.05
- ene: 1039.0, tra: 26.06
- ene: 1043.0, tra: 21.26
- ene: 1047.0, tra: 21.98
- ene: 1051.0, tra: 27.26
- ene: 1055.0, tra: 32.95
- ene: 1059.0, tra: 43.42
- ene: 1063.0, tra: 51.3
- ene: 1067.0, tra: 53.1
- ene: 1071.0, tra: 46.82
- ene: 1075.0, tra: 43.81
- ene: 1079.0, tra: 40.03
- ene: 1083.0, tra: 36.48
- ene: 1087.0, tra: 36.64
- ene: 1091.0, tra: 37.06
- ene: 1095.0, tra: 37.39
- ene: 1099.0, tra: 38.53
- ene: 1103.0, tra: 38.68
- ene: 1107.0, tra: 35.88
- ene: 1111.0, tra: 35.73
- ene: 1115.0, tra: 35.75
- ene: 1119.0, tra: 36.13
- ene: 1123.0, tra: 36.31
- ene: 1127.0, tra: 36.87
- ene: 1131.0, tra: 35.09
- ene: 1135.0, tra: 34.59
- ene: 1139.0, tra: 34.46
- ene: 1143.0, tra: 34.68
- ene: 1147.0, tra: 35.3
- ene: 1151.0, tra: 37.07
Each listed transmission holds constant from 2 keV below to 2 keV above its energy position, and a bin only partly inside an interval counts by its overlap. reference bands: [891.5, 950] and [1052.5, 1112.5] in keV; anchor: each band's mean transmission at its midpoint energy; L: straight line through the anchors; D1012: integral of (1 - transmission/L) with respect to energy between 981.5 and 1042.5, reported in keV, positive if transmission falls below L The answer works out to 4.41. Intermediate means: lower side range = 42.9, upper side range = 40.5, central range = 38.5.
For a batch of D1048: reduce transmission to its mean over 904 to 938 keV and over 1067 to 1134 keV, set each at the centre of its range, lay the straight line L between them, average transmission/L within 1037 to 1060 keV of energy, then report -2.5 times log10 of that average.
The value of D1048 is 0.38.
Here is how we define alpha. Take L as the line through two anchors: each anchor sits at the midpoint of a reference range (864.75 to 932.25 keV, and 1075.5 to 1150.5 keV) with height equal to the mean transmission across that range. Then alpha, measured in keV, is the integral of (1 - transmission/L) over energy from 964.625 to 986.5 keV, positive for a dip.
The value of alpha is -0.8 keV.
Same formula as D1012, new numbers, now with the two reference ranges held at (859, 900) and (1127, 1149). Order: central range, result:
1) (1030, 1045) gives 3.63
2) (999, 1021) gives -2.14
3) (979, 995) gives -1.24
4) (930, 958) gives -3.13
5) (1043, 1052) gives 3.25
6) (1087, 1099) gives -0.46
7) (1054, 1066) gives -2.48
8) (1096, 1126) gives -0.98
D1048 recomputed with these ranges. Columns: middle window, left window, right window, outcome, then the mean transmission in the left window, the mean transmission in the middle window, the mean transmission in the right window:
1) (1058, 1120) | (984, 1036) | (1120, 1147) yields -0.094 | 40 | 40.4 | 35.4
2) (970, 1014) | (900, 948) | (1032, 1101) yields -0.026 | 43.5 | 41.3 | 36.8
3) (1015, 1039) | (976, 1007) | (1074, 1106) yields 0.093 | 41.5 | 37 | 38.3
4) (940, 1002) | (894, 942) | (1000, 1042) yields -0.038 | 43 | 41.7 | 37.6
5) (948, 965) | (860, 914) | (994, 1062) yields -0.096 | 40.6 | 41.9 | 36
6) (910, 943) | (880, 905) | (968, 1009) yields -0.100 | 40.2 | 44.5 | 41.5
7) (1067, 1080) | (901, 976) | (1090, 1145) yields -0.195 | 42.8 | 45.3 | 36.2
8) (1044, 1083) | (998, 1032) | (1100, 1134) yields -0.029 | 40.4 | 39.4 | 36.3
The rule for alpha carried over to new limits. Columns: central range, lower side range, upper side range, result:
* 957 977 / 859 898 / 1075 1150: -1.1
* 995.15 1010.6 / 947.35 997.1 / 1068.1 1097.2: -0.2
